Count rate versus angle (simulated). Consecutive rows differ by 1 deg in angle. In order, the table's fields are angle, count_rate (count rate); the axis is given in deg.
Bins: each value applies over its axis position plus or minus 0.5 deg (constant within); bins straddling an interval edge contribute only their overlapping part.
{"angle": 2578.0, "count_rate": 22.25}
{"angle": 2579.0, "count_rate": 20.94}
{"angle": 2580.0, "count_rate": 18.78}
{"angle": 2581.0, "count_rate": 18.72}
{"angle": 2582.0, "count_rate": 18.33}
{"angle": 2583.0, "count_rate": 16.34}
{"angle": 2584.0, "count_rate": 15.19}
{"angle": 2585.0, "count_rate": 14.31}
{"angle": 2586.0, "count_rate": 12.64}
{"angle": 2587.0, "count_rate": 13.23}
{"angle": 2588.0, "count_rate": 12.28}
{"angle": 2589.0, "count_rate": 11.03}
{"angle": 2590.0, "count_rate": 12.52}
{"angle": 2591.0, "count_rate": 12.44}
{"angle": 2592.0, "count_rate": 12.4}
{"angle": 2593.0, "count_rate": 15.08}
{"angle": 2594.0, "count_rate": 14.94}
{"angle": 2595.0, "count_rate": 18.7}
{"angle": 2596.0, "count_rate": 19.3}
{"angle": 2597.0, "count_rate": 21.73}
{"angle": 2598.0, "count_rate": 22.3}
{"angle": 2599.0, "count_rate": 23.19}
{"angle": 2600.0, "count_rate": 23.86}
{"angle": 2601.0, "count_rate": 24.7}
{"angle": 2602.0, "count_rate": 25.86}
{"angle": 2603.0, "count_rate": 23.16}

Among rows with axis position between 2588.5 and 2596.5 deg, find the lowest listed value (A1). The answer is 11.03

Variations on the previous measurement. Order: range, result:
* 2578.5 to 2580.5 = 18.78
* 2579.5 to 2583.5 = 16.34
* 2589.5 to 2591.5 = 12.44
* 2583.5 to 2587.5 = 12.64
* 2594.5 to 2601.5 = 18.7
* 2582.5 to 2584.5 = 15.19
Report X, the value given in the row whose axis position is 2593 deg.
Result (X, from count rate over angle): 15.08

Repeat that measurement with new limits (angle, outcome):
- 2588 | 12.28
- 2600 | 23.86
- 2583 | 16.34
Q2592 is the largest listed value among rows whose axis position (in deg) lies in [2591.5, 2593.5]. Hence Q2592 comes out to 15.08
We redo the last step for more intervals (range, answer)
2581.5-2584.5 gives 18.33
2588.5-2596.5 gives 19.3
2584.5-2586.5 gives 14.31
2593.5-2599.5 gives 23.19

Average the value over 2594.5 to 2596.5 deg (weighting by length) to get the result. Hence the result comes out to 19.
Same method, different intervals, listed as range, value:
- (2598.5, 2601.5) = 23.9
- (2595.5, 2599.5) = 21.6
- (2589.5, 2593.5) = 13.1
